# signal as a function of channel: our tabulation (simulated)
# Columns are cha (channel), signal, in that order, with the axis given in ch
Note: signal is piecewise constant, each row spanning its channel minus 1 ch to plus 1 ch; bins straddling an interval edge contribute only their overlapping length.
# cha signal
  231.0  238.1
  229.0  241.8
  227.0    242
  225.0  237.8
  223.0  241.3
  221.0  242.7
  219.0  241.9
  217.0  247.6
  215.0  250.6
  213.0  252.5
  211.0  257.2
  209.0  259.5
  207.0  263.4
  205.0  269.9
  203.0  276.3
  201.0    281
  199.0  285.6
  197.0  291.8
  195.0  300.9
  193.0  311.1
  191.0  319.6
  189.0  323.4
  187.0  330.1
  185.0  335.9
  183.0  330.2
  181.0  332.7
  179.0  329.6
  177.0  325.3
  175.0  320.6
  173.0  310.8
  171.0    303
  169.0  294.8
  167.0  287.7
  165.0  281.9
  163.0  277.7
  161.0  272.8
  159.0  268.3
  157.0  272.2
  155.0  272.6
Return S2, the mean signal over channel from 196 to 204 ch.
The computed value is 284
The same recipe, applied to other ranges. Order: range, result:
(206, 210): 261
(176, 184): 329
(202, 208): 270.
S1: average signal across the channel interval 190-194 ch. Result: 315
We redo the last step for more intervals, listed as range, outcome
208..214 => 256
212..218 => 250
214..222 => 246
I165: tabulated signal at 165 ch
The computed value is 281.9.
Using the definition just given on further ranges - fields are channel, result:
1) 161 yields 272.8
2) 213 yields 252.5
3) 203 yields 276.3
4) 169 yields 294.8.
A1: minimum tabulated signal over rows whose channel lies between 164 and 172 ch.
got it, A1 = 281.9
